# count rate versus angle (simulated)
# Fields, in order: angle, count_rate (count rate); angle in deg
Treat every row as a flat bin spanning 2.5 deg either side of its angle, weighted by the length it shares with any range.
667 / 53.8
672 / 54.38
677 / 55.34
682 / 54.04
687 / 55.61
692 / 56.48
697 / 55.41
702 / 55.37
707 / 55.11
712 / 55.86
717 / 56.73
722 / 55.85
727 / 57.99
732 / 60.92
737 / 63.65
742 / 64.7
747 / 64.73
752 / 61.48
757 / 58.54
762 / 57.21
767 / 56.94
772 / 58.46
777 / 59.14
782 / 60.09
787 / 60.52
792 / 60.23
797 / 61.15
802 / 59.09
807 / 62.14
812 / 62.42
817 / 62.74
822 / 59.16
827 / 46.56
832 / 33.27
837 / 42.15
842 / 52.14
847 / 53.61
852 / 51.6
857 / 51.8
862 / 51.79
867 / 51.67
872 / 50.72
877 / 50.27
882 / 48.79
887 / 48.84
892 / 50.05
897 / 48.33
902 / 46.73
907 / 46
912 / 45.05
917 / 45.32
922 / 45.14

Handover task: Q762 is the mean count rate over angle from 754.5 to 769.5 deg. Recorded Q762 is 57.6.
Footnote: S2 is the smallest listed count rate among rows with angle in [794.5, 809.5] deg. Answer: 59.09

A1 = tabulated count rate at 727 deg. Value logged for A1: 57.99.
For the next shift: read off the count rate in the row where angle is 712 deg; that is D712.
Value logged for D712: 55.86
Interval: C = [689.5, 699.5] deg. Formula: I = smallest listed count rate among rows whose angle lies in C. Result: 55.41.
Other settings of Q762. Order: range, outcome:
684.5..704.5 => 55.7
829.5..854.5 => 46.6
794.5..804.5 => 60.1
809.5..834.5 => 52.8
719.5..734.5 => 58.3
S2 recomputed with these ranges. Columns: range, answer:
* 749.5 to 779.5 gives 56.94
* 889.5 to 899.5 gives 48.33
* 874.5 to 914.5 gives 45.05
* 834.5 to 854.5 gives 42.15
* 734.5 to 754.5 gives 61.48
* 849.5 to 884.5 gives 48.79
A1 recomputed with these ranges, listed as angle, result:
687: 55.61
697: 55.41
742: 64.7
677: 55.34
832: 33.27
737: 63.65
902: 46.73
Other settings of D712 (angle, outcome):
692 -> 56.48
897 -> 48.33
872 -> 50.72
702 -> 55.37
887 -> 48.84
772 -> 58.46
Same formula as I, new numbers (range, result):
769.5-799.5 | 58.46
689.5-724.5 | 55.11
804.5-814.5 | 62.14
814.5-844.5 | 33.27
